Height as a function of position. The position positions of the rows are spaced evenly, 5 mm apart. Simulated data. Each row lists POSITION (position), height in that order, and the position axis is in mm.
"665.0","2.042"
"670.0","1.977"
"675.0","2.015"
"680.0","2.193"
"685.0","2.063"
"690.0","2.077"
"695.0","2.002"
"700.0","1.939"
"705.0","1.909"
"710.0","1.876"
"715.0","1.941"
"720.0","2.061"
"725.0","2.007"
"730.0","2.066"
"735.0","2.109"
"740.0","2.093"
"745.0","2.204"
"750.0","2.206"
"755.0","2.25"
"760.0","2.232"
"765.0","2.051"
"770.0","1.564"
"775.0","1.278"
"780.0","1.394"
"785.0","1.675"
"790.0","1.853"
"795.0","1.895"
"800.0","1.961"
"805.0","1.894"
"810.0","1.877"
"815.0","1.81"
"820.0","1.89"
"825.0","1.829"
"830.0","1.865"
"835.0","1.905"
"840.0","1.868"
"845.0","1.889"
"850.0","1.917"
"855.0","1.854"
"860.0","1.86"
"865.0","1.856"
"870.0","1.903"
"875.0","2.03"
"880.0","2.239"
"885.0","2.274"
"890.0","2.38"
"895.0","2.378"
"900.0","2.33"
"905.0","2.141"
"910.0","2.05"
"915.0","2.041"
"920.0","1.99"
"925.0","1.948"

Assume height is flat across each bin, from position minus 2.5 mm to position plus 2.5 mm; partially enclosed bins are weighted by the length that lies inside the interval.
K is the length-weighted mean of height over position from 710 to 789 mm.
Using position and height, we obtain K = 1.94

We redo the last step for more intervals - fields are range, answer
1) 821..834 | 1.86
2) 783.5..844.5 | 1.86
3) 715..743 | 2.06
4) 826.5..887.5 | 1.95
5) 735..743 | 2.1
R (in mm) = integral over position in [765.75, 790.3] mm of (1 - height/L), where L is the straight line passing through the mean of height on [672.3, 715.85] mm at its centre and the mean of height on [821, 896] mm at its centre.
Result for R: 5.4 mm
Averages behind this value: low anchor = 2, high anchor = 1.99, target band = 1.56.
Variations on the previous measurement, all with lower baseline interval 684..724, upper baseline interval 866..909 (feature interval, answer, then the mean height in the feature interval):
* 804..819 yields 1.7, 1.86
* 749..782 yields 3.3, 1.84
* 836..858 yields 2.7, 1.88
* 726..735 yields -0.3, 2.07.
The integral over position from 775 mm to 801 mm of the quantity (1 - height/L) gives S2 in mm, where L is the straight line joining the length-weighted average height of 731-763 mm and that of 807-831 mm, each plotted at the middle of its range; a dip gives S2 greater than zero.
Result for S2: 3.79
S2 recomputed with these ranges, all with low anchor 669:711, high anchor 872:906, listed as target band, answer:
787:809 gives 2.6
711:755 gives -0.5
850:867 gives 2.7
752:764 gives -0.7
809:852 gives 6.1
